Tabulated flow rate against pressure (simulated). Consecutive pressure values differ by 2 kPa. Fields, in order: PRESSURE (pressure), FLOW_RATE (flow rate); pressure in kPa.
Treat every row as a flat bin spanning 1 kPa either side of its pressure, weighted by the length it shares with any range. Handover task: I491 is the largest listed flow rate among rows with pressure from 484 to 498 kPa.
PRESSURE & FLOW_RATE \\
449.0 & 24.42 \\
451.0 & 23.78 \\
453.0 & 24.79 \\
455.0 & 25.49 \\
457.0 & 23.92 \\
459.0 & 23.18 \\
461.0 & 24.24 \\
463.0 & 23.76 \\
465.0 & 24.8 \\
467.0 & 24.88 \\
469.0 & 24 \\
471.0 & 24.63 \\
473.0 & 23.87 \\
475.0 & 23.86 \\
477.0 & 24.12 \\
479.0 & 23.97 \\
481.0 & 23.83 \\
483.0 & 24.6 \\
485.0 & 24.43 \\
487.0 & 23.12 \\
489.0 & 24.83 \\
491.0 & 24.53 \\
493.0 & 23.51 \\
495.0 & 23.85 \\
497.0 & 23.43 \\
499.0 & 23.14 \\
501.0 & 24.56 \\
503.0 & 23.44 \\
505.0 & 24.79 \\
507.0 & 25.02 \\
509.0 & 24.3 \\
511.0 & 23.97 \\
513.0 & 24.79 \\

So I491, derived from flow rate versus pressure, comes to 24.83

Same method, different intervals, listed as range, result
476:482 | 24.12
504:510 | 25.02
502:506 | 24.79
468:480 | 24.63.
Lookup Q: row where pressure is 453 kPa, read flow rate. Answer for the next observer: 24.79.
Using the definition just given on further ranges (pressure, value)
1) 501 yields 24.56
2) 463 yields 23.76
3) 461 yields 24.24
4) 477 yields 24.12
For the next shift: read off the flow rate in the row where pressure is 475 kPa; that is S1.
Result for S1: 23.86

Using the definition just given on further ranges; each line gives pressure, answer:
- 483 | 24.6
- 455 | 25.49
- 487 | 23.12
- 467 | 24.88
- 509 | 24.3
